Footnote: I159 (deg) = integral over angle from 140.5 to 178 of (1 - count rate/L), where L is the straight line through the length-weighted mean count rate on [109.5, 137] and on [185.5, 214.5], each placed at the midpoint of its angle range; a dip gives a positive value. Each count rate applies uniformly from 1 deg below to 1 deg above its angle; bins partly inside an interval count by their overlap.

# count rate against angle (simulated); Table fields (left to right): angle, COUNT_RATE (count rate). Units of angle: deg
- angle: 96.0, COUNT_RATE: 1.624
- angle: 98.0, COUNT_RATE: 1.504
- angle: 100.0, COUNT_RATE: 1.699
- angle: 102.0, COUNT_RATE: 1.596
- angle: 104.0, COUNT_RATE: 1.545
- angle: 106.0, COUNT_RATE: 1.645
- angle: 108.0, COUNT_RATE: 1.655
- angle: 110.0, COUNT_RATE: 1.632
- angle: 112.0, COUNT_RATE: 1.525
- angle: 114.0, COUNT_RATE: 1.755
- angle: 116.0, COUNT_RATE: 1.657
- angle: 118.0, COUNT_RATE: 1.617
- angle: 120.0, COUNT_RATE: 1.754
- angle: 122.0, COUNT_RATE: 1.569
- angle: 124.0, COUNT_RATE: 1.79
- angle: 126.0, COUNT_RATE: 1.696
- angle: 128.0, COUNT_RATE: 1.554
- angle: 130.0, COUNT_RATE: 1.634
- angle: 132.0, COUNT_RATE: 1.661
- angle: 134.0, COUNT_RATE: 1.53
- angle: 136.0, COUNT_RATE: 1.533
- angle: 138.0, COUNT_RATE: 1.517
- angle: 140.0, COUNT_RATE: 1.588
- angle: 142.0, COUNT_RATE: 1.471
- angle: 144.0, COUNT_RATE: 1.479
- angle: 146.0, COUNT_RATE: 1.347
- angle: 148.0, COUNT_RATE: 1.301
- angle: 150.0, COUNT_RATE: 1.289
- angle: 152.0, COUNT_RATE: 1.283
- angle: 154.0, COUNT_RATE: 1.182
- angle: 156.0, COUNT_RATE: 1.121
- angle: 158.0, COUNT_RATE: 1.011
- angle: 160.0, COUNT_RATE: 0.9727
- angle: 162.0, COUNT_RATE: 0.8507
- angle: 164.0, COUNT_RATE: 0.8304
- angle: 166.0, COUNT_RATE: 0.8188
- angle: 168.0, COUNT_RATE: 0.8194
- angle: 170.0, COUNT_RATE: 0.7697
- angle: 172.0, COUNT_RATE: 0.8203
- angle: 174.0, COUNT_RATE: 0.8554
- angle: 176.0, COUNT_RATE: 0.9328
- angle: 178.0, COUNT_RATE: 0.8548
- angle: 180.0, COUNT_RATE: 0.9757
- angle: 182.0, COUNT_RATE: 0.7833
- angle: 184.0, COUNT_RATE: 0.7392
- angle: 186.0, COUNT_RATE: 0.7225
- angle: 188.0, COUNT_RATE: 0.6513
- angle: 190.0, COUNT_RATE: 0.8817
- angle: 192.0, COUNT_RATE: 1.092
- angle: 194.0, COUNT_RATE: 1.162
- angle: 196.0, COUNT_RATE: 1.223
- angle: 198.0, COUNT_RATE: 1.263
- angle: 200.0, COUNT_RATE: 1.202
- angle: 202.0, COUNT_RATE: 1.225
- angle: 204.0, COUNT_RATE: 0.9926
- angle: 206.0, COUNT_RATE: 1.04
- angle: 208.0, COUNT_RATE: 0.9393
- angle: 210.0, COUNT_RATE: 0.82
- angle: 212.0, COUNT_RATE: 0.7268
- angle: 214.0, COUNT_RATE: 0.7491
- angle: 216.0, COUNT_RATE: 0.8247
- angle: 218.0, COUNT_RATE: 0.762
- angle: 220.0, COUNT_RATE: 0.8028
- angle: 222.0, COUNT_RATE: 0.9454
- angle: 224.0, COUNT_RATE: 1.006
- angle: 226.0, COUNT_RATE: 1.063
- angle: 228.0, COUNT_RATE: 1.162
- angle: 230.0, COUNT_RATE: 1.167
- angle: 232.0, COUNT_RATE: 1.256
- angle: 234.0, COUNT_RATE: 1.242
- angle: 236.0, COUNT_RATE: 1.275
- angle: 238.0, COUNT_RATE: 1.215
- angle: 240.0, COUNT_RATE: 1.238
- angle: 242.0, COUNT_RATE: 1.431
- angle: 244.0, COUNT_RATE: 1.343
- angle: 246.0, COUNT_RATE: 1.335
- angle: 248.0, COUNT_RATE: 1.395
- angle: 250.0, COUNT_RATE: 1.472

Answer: 7.79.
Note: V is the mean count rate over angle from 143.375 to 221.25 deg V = 0.975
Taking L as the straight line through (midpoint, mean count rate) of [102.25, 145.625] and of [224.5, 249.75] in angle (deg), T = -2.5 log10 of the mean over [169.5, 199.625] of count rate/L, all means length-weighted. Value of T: 0.47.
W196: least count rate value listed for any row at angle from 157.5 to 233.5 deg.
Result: 0.6513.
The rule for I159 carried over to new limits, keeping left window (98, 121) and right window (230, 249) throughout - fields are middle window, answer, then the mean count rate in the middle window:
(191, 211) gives 4.3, 1.1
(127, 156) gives 2.1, 1.44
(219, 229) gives 2.5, 0.996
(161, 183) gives 9.4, 0.846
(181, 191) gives 4.7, 0.756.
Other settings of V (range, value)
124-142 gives 1.59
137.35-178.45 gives 1.1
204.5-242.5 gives 1.03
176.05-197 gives 0.91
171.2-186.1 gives 0.843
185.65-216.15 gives 0.979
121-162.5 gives 1.41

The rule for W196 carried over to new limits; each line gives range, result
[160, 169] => 0.8188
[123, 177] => 0.7697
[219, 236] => 0.8028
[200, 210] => 0.82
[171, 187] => 0.7225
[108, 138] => 1.517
